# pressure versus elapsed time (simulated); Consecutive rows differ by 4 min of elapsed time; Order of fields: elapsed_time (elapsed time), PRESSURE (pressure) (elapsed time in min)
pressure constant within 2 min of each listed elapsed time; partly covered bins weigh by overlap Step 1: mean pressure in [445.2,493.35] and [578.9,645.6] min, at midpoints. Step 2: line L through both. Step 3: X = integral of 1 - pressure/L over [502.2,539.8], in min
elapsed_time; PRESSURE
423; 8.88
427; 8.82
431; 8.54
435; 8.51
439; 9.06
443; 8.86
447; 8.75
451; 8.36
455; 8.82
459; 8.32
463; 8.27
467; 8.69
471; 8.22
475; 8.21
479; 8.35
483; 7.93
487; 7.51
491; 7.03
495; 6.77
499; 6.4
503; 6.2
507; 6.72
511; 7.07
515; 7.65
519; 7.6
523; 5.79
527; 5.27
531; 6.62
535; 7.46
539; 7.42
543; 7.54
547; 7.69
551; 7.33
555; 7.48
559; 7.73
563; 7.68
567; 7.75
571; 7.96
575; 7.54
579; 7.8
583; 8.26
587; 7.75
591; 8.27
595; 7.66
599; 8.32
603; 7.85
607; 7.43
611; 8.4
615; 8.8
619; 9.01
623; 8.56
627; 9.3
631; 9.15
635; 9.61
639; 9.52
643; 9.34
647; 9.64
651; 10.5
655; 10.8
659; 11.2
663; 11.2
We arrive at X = 7.0 min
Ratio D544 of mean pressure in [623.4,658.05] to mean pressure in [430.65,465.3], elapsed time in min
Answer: 1.13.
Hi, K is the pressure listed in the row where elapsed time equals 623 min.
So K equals 8.56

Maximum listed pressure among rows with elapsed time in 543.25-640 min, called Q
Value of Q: 9.61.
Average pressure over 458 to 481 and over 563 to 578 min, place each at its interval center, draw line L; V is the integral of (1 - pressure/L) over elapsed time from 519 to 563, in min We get 4.6 min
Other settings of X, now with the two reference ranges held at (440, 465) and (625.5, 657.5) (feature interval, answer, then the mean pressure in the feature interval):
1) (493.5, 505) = 3.15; 6.44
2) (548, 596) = 8.03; 7.77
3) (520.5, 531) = 3.72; 5.84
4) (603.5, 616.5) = 1.93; 8.15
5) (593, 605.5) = 2.07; 7.92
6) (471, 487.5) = 1.28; 8.07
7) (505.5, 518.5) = 2.53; 7.22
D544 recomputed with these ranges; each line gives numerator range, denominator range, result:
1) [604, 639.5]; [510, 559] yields 1.24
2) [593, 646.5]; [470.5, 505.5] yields 1.18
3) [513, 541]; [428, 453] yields 0.79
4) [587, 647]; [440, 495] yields 1.05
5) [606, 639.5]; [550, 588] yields 1.15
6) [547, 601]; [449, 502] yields 0.99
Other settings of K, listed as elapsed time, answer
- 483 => 7.93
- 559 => 7.73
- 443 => 8.86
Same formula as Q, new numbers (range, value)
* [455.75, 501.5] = 8.69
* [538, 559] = 7.73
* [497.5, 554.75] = 7.69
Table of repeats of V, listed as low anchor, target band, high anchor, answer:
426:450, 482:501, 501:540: 1.0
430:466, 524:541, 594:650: 4.0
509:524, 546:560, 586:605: 0.0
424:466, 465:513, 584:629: 6.3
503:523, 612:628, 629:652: 0.5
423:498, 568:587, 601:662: 2.4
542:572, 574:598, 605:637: 0.7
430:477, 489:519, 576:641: 5.8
